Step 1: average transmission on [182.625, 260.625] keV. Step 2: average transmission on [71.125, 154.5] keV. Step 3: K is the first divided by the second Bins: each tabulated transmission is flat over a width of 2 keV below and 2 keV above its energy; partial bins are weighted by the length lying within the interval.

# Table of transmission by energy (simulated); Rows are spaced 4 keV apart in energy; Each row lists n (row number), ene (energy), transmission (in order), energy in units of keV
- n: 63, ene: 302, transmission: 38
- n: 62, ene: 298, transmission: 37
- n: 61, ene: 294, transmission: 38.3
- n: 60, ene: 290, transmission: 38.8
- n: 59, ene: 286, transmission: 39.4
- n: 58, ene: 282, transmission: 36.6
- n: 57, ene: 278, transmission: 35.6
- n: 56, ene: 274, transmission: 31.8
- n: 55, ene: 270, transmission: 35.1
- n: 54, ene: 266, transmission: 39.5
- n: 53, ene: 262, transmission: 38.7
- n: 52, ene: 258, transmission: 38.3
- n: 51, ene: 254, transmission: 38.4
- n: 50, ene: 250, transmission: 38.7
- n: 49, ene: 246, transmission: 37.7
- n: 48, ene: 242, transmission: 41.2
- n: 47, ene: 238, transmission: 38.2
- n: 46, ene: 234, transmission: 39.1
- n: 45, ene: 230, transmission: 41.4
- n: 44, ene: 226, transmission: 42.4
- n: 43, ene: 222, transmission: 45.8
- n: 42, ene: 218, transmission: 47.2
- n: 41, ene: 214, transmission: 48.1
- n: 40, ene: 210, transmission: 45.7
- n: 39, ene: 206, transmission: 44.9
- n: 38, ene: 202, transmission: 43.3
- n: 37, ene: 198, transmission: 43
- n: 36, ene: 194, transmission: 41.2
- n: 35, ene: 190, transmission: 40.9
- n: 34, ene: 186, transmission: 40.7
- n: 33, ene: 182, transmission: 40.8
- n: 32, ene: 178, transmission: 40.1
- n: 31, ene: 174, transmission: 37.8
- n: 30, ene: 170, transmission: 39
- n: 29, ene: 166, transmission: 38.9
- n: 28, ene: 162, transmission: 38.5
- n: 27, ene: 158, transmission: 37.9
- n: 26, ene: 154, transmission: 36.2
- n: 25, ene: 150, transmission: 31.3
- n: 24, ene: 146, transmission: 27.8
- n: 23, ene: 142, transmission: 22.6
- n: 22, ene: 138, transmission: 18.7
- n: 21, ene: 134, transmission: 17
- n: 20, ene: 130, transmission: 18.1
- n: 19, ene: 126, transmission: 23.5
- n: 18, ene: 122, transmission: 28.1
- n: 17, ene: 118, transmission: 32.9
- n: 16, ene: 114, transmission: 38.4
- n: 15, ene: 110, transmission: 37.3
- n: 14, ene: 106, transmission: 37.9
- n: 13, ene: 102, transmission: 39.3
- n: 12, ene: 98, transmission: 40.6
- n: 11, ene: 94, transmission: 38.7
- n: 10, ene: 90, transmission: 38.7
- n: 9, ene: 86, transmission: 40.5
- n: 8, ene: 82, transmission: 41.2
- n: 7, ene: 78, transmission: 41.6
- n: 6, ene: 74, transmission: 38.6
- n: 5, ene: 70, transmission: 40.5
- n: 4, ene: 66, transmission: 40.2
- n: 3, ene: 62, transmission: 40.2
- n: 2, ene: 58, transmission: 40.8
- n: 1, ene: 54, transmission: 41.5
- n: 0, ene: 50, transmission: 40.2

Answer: 1.3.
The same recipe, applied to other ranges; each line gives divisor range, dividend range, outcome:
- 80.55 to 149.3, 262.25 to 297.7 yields 1.16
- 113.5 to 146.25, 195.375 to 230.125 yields 1.83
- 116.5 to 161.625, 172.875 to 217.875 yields 1.58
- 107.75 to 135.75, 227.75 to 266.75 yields 1.39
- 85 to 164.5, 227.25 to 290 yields 1.18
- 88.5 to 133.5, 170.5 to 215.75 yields 1.27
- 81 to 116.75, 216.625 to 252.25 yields 1.06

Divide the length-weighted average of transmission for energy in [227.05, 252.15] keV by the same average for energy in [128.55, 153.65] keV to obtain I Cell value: 1.68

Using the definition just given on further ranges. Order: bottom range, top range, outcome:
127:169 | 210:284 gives 1.38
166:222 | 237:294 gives 0.89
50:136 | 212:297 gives 1.10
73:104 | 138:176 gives 0.84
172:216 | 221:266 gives 0.94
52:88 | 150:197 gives 0.96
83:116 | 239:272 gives 0.99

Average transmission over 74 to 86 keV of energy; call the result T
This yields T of 40.8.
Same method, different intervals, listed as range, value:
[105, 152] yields 27.6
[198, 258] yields 42.2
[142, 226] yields 40.1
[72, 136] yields 34.5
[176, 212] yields 42.3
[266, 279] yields 34.9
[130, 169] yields 29.5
